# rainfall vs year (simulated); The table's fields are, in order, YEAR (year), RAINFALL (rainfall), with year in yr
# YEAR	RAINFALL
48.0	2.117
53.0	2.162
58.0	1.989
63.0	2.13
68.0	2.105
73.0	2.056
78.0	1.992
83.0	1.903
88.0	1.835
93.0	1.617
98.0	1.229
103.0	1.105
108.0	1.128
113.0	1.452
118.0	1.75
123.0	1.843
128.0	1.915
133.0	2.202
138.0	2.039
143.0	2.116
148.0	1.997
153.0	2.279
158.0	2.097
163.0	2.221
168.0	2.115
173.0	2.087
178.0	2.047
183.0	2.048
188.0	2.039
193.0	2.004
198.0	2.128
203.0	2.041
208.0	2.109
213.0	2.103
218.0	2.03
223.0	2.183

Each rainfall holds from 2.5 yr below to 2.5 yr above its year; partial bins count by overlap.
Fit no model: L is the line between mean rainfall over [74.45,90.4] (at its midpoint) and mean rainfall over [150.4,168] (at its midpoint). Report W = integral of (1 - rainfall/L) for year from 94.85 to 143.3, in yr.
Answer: 9.4 yr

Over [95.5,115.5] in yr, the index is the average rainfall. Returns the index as 1.23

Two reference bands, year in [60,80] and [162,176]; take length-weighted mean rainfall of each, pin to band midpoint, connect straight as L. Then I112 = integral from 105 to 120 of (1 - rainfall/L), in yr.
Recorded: 4.83 yr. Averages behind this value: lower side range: 2.07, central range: 1.42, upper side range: 2.13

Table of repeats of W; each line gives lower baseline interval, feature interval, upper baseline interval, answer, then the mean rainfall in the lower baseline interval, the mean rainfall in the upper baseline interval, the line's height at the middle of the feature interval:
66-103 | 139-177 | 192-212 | -3.14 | 1.77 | 2.08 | 1.96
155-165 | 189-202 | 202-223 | 0.31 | 2.16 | 2.09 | 2.11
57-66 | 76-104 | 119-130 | 4.91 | 2.07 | 1.86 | 1.98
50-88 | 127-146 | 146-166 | 0.42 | 2.04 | 2.15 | 2.13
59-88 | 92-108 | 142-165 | 6.21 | 2.02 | 2.14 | 2.06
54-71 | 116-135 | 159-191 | 1.48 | 2.08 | 2.09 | 2.09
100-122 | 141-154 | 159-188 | -2.23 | 1.39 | 2.1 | 1.8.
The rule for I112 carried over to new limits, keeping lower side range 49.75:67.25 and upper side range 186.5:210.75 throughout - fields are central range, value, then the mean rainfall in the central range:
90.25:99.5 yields 2.80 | 1.46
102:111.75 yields 4.32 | 1.16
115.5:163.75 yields 0.90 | 2.04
